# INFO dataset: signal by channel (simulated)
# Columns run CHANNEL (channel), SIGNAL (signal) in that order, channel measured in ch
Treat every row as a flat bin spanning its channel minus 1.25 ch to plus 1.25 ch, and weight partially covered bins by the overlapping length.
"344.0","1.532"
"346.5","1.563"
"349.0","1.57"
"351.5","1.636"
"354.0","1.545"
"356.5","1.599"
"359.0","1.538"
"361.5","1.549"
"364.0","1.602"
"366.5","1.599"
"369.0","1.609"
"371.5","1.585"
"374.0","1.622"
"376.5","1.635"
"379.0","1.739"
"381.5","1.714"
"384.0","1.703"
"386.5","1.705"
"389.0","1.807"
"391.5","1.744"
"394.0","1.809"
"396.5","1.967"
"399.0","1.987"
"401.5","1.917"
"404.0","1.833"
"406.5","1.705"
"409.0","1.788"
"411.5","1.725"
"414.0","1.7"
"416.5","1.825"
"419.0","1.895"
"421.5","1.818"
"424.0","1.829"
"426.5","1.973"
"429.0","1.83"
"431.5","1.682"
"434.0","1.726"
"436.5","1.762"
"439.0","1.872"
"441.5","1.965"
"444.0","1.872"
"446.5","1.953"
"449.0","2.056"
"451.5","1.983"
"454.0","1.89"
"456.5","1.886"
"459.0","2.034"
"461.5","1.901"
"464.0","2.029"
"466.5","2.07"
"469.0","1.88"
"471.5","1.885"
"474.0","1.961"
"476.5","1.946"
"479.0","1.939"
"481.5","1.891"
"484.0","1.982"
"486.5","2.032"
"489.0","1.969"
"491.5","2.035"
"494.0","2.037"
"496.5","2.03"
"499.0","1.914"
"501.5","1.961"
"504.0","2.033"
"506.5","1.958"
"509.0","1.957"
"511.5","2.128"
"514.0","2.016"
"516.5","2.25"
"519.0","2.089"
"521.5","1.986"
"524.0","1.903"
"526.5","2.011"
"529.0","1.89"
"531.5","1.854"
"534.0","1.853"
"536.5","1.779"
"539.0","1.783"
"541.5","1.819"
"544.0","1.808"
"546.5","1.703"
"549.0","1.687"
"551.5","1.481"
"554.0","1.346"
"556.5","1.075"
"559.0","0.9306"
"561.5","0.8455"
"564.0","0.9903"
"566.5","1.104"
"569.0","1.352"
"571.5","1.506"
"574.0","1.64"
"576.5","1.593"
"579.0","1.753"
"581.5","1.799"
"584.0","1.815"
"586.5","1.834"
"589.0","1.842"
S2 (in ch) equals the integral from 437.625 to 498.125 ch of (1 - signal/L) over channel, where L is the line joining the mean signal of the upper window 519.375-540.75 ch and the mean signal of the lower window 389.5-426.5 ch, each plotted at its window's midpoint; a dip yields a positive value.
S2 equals -3.4 ch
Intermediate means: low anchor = 1.83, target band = 1.96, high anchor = 1.89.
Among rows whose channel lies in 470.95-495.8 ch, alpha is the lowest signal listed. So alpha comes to 1.885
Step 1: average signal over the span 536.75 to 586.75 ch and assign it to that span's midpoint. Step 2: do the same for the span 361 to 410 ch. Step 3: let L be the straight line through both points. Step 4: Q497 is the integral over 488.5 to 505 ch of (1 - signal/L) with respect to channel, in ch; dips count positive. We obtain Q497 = -4.3 ch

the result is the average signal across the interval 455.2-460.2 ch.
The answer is 1.96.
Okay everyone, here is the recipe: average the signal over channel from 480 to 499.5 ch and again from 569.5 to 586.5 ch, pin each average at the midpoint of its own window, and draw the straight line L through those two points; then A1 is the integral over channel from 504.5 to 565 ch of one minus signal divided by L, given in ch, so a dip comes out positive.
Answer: 4.0 ch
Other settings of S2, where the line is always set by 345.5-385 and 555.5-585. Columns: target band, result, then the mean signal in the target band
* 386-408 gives -3.6 ch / 1.83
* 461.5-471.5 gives -3.2 ch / 1.97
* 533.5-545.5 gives -3.4 ch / 1.8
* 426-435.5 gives -1.6 ch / 1.79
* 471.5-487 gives -5.0 ch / 1.95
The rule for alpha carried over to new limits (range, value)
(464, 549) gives 1.687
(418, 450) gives 1.682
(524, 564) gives 0.8455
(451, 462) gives 1.886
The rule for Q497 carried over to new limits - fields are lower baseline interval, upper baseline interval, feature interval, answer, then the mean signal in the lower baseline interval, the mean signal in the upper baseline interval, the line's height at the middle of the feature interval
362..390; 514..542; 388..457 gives -4.1 ch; 1.66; 1.94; 1.75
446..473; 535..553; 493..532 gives -4.2 ch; 1.96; 1.72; 1.81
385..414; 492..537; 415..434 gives 0.2 ch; 1.81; 1.98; 1.85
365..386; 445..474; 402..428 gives -0.2 ch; 1.65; 1.96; 1.8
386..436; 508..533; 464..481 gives -0.2 ch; 1.81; 2.01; 1.92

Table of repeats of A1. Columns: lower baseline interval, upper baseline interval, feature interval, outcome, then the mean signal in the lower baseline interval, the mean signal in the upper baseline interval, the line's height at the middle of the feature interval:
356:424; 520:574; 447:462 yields -2.7 ch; 1.73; 1.56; 1.66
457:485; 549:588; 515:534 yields -3.8 ch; 1.95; 1.42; 1.66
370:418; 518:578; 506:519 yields -3.6 ch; 1.76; 1.58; 1.62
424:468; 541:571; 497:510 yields -2.9 ch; 1.91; 1.34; 1.61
